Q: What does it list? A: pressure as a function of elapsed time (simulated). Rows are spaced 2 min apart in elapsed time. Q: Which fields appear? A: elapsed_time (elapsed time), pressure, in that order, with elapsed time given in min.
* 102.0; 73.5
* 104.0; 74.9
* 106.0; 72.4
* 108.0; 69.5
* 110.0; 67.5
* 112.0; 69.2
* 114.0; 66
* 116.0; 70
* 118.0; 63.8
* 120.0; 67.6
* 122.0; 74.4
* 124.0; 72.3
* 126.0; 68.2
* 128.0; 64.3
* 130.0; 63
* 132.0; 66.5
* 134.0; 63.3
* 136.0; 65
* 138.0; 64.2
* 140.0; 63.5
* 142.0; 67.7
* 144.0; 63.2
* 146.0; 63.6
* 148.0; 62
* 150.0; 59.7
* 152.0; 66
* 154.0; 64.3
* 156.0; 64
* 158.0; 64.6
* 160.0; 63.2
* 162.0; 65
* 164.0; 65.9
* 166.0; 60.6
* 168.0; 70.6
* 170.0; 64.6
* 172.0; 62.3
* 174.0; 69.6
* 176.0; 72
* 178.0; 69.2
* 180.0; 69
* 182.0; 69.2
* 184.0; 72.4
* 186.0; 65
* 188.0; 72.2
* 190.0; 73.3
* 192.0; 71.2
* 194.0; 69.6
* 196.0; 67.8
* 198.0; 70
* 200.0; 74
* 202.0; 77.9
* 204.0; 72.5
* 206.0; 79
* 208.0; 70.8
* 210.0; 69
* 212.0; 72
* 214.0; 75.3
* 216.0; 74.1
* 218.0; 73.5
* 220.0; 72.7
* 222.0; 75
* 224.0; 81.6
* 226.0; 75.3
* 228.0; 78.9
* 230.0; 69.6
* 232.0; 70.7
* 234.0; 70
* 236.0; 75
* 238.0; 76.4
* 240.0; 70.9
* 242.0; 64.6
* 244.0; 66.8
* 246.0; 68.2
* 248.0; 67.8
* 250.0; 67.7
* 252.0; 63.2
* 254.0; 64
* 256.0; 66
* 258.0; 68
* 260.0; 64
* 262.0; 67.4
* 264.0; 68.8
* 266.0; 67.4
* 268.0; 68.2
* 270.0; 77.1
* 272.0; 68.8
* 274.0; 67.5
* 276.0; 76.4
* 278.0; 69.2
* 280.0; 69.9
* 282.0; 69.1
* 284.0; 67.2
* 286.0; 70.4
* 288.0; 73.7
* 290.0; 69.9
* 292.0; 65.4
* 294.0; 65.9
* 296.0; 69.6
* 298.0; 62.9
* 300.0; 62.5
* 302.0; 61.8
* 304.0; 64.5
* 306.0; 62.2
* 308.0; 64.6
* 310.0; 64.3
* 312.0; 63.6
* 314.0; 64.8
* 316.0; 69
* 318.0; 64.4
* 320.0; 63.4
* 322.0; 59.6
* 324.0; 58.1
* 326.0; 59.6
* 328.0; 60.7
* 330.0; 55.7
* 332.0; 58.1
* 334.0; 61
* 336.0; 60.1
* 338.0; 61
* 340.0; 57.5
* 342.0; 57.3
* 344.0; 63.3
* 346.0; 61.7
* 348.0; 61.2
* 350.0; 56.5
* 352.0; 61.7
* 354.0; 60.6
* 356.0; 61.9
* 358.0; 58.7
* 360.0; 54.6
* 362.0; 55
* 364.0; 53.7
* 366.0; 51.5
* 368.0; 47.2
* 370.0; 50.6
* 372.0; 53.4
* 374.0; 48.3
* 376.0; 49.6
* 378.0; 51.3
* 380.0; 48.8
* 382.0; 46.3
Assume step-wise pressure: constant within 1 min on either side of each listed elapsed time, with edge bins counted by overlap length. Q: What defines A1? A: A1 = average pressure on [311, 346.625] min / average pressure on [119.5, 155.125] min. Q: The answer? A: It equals 0.9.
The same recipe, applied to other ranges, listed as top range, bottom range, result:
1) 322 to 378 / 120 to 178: 0.87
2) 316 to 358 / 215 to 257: 0.85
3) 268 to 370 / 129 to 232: 0.91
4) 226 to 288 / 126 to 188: 1.06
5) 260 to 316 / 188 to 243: 0.92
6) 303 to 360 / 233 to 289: 0.89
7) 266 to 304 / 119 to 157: 1.05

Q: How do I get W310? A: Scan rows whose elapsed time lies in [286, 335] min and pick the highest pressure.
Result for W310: 73.7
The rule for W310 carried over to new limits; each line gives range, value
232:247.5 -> 76.4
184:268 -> 81.6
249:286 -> 77.1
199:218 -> 79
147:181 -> 72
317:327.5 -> 64.4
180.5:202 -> 77.9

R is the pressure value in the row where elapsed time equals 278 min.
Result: 69.2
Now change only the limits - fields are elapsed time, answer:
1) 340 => 57.5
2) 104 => 74.9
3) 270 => 77.1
